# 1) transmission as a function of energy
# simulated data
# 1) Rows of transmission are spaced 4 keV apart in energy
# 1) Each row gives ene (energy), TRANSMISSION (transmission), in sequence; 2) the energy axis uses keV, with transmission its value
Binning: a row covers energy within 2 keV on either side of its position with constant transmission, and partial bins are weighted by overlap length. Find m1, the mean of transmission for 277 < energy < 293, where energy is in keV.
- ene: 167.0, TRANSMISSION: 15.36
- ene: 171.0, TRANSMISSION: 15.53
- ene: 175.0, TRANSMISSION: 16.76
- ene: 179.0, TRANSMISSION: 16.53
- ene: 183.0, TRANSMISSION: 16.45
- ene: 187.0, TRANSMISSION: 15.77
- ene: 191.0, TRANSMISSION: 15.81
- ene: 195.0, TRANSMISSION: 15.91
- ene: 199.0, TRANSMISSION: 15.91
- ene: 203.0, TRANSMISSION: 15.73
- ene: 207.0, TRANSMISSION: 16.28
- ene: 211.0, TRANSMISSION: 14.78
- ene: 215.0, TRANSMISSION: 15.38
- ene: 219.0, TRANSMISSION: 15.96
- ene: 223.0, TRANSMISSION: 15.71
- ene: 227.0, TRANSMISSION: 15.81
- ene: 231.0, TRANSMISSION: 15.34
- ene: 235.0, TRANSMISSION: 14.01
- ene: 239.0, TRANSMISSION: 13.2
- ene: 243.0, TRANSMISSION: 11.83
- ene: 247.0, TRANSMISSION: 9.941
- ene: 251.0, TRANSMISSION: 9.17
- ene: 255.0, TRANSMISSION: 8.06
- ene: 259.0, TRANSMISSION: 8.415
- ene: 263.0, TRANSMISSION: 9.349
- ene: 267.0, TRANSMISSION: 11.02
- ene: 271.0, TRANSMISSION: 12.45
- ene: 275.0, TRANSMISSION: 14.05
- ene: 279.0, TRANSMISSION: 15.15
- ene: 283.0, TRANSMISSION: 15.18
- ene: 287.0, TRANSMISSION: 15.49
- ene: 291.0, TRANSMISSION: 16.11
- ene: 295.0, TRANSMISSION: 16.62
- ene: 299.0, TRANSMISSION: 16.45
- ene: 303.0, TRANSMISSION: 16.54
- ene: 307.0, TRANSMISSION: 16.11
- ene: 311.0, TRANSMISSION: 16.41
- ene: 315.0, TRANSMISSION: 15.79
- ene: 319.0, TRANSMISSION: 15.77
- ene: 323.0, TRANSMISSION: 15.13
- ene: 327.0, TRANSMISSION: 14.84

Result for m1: 15.5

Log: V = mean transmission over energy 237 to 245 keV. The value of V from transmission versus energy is 12.5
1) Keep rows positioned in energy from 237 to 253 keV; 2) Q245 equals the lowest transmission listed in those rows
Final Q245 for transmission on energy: 9.17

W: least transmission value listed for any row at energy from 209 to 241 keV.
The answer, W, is 13.2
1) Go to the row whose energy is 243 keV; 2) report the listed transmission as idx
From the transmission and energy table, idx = 11.83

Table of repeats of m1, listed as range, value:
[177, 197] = 16.1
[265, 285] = 13.6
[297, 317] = 16.3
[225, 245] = 14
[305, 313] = 16.3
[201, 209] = 16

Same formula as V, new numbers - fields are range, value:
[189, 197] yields 15.9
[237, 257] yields 10.4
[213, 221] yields 15.7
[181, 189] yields 16.1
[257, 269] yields 9.59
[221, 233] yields 15.6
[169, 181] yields 16.3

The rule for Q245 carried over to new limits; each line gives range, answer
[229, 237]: 14.01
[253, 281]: 8.06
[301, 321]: 15.77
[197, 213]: 14.78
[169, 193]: 15.53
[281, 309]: 15.18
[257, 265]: 8.415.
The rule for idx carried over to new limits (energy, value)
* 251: 9.17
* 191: 15.81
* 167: 15.36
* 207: 16.28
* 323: 15.13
